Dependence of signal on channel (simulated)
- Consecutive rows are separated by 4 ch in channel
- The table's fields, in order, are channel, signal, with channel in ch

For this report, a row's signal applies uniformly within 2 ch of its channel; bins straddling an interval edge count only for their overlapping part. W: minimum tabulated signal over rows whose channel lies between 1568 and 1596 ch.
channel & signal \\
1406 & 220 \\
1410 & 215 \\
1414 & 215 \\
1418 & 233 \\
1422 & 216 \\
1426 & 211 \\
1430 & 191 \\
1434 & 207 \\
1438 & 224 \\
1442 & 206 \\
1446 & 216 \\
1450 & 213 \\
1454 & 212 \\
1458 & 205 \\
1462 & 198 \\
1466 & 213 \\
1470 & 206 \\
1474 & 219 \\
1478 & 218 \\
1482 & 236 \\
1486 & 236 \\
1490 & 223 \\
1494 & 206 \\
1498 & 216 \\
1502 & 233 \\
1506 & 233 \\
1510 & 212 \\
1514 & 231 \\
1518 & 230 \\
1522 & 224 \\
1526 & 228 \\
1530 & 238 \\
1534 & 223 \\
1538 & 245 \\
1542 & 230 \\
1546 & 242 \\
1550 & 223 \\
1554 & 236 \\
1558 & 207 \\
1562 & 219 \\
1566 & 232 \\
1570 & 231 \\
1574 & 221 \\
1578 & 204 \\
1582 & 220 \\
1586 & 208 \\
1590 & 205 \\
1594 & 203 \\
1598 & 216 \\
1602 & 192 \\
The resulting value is 203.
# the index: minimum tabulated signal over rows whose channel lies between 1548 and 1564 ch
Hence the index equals 207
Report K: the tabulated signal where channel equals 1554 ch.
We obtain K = 236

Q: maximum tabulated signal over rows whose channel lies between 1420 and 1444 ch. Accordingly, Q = 224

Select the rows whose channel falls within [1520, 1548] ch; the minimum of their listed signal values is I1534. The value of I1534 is 223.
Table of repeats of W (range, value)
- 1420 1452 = 191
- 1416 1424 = 216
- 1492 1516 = 206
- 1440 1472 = 198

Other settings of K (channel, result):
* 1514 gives 231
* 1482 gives 236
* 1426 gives 211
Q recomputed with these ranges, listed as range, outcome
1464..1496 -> 236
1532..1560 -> 245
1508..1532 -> 238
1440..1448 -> 216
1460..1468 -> 213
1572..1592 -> 221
